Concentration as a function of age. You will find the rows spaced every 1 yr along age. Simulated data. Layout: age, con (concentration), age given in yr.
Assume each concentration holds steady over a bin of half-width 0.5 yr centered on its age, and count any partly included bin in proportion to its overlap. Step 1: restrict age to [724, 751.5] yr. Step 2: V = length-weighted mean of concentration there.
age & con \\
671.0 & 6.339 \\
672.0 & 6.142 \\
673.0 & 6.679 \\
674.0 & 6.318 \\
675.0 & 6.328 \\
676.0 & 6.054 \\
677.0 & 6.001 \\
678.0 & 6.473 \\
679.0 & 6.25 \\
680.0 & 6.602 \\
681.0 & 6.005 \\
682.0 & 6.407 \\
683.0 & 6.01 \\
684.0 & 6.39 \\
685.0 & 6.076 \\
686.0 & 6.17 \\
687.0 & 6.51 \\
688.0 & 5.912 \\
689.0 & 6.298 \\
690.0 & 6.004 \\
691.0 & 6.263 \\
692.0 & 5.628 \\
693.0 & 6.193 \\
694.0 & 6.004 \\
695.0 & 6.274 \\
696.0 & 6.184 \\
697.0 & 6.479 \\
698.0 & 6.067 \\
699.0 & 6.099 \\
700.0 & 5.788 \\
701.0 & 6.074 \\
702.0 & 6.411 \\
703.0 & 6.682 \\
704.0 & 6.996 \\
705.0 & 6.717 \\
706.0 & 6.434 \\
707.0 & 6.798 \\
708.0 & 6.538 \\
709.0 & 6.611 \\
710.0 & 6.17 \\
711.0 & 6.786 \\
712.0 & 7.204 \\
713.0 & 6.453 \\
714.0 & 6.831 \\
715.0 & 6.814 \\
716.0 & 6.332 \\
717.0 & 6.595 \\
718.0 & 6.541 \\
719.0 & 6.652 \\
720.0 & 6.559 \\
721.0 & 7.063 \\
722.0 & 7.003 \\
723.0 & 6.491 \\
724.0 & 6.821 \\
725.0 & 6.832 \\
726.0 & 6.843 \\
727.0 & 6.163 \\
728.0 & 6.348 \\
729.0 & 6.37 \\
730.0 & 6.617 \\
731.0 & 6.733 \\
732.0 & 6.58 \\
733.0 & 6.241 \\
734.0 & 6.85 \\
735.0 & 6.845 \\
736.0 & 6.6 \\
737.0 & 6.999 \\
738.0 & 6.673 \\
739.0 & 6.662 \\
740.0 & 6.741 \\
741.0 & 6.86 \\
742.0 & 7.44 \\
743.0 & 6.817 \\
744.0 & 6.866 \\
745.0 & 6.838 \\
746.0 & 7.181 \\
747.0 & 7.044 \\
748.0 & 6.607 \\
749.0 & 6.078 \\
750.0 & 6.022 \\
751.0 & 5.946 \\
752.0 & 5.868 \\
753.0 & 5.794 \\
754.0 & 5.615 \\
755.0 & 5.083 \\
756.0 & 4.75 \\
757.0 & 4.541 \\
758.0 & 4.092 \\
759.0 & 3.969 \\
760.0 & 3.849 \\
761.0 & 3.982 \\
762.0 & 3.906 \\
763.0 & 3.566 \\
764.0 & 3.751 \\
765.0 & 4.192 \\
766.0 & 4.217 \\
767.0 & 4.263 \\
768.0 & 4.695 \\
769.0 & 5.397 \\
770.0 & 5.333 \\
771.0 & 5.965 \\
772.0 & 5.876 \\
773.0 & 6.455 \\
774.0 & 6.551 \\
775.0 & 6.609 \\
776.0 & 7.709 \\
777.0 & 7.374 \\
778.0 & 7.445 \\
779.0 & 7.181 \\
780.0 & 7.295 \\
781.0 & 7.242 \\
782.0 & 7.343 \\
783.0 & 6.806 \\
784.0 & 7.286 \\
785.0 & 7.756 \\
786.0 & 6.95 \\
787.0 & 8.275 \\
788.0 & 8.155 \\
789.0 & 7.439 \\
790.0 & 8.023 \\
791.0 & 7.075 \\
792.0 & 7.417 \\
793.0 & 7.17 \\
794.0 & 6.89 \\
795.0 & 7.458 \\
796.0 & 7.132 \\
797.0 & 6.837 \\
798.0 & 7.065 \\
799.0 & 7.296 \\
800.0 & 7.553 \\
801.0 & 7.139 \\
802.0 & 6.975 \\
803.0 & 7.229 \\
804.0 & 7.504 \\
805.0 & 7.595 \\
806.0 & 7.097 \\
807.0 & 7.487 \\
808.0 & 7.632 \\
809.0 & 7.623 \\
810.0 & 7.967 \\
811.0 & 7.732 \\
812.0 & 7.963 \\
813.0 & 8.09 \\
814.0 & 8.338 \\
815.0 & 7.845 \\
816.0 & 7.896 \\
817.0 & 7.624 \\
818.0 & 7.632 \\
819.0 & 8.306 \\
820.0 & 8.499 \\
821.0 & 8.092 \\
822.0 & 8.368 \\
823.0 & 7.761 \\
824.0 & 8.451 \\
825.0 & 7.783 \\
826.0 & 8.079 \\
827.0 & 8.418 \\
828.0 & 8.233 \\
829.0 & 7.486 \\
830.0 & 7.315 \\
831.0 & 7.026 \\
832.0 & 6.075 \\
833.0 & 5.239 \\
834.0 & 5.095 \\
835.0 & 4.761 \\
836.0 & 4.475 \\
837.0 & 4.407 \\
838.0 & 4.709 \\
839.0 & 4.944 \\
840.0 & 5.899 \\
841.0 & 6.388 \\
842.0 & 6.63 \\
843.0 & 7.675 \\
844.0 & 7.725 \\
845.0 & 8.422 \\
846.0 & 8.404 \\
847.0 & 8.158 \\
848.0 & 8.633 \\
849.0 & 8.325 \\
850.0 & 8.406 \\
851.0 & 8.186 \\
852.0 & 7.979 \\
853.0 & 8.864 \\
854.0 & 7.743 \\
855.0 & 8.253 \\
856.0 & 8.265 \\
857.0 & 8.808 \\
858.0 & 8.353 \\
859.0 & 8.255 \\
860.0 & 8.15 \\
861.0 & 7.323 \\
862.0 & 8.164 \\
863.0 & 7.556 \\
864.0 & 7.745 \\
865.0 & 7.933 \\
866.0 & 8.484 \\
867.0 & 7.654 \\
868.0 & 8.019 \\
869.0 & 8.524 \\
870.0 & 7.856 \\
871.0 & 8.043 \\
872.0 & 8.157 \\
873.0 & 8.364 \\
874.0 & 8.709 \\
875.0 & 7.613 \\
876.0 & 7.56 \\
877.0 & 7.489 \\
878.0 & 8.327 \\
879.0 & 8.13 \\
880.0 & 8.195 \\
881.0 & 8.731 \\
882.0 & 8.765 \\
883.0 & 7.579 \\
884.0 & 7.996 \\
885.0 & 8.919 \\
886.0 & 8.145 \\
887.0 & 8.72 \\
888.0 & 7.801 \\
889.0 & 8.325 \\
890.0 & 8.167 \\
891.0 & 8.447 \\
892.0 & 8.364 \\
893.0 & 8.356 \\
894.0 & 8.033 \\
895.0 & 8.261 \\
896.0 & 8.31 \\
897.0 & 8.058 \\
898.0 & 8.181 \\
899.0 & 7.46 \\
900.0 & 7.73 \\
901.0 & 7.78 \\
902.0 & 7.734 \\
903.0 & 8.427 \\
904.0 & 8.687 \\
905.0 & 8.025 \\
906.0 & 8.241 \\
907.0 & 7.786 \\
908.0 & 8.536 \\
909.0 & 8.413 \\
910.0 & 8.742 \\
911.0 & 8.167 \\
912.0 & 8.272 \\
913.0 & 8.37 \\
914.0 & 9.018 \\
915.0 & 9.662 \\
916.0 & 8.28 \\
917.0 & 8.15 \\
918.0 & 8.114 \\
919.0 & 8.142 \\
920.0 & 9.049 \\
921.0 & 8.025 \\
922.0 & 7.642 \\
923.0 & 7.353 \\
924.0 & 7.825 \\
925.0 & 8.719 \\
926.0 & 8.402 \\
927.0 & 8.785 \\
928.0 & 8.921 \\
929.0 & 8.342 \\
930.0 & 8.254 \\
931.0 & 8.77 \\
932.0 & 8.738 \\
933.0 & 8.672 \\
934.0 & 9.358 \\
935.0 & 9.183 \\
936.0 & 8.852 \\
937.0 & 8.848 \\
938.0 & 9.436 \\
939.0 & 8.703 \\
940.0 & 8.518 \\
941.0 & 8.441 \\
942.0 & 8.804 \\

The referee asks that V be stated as 6.66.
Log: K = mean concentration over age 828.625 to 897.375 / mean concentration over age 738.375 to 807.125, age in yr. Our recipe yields 1.2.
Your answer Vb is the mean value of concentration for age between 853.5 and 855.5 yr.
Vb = 8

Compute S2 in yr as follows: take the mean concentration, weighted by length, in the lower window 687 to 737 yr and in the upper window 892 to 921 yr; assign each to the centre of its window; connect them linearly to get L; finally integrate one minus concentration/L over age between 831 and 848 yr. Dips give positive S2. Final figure 3.1 yr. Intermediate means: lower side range 6.49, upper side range 8.28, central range 6.28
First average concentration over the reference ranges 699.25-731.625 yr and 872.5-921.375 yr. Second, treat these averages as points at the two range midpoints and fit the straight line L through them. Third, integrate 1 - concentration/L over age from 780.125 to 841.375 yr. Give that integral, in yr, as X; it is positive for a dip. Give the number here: 1.92 yr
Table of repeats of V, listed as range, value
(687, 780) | 6.17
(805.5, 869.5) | 7.55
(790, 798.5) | 7.18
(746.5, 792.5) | 6.02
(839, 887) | 8.01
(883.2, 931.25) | 8.28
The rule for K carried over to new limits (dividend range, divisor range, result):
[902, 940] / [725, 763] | 1.41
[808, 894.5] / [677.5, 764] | 1.24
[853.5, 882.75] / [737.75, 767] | 1.47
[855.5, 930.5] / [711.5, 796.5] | 1.29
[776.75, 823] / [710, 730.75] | 1.13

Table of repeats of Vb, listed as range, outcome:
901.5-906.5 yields 8.22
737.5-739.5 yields 6.67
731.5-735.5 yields 6.63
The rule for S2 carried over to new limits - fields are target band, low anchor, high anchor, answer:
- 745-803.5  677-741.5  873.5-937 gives 7.0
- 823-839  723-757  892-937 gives 2.0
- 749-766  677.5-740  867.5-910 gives 5.4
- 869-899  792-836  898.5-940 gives -0.4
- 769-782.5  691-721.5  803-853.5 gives 0.5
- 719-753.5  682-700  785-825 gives 0.5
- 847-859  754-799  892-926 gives -1.6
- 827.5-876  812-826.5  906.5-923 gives 4.2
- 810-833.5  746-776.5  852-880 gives -2.9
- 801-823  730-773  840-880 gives -2.4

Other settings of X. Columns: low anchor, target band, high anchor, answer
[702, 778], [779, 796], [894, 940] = -1.6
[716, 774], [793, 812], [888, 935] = -1.6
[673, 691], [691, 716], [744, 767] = -2.1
